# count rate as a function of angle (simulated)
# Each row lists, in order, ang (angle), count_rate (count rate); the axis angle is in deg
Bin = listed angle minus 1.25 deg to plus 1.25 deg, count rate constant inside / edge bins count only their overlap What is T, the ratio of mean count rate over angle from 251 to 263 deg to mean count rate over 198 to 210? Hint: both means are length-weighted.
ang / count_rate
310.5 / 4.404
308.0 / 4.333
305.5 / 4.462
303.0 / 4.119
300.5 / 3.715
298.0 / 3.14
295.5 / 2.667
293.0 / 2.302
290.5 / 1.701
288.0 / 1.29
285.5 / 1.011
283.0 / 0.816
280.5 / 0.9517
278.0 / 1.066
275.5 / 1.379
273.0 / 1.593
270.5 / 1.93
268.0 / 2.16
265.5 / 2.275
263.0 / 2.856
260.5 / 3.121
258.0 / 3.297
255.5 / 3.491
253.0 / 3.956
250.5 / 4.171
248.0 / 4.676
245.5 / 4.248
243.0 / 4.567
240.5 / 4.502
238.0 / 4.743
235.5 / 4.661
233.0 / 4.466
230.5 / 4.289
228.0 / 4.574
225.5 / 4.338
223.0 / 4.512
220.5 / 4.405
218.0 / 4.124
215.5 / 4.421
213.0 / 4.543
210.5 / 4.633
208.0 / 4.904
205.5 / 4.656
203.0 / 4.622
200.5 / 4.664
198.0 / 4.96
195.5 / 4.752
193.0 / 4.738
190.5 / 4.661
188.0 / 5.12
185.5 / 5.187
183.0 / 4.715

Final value 0.73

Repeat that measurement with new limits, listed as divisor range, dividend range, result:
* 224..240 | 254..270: 0.63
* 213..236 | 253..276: 0.58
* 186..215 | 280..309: 0.54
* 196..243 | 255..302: 0.47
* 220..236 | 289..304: 0.65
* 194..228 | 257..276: 0.51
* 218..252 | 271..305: 0.46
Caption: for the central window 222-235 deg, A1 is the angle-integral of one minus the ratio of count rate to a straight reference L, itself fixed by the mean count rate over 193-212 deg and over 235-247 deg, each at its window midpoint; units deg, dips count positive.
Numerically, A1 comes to 0.4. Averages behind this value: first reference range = 4.74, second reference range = 4.54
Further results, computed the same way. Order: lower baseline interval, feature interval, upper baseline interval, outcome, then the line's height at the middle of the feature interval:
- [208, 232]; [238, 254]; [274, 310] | -2.9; 3.71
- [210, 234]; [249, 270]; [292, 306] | 4.2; 3.91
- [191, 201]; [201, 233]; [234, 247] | 1.1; 4.67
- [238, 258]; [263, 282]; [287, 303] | 9.6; 3.38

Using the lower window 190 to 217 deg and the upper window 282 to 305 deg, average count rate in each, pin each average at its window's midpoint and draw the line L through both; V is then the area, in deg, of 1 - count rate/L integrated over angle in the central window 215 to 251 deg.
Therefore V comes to -5.0 deg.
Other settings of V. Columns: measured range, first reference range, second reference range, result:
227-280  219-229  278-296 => -4.00 deg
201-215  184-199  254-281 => -1.10 deg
